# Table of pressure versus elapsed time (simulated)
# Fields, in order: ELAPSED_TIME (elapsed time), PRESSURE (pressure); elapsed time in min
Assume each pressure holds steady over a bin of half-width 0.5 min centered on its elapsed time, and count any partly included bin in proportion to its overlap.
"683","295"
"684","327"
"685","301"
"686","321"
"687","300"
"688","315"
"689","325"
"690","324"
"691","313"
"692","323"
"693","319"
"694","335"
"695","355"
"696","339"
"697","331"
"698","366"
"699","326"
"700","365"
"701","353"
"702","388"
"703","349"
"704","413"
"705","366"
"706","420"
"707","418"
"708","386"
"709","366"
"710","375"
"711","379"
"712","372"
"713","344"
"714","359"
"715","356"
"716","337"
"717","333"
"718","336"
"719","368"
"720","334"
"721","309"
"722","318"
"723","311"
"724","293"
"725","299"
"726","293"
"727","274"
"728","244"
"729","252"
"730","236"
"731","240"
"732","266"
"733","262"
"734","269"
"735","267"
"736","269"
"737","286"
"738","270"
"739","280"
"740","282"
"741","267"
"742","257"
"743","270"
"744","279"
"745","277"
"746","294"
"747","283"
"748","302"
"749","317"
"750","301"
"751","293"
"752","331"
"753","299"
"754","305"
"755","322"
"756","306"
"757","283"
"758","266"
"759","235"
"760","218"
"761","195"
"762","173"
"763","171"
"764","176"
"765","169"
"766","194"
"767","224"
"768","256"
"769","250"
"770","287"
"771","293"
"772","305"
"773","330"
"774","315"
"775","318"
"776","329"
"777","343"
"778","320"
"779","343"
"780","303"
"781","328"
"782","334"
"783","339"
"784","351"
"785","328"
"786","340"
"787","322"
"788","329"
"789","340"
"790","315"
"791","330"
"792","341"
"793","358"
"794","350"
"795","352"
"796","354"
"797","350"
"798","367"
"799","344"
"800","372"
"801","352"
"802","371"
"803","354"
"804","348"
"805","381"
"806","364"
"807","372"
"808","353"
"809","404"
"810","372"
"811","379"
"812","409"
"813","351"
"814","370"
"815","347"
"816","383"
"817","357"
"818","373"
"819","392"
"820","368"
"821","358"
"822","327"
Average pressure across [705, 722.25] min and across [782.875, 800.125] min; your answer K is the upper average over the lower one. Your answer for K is 0.95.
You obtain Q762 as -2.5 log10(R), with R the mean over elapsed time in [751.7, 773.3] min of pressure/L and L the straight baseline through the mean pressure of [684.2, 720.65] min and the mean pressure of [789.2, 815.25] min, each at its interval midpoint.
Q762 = 0.37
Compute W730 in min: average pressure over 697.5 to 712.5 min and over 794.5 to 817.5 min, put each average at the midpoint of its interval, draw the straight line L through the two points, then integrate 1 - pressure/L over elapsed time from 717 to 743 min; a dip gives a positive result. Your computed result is 6.2 min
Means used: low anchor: 376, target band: 284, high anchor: 365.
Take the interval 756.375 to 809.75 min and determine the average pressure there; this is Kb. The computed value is 310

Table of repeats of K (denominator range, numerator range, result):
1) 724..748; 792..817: 1.34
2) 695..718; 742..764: 0.74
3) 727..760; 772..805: 1.22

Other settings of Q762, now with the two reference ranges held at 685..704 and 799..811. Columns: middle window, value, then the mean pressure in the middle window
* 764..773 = 0.40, 248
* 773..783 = 0.10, 327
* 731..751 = 0.25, 278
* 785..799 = 0.07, 342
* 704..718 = -0.09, 370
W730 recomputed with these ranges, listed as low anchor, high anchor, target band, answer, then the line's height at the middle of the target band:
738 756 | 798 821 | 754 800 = 4.38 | 329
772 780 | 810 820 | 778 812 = -0.14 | 349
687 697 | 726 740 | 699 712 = -3.11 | 306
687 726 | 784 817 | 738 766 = 6.97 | 351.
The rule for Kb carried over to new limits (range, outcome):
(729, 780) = 273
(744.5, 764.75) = 266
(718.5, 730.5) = 294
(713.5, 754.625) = 293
